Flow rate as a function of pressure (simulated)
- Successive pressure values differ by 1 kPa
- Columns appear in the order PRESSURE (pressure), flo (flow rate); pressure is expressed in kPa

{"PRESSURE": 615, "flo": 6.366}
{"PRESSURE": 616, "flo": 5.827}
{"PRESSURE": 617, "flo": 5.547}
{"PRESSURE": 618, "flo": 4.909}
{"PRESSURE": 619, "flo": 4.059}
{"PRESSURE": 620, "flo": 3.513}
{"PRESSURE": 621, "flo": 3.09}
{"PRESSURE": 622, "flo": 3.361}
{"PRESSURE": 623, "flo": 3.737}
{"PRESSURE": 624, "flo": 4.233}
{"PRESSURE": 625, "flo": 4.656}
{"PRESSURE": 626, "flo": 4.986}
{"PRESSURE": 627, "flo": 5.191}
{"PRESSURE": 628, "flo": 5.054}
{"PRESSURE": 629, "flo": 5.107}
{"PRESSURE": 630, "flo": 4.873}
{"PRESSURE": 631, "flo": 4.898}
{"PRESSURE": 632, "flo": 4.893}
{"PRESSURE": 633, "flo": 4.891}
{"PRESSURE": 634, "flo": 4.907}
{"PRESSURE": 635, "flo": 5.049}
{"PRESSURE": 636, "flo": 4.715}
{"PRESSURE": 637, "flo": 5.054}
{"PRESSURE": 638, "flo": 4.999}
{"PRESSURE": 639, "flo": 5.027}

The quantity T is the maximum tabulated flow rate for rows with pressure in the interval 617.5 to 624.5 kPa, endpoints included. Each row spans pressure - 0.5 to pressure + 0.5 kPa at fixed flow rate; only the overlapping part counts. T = 4.909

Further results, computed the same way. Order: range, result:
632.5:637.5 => 5.054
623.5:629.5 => 5.191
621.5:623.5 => 3.737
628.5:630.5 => 5.107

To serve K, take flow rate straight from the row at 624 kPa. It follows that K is 4.233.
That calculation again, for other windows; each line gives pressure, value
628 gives 5.054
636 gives 4.715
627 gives 5.191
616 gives 5.827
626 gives 4.986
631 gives 4.898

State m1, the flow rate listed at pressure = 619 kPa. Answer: 4.059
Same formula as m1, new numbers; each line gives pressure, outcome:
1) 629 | 5.107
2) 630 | 4.873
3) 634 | 4.907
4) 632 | 4.893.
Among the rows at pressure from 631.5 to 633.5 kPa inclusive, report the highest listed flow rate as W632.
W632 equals 4.893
